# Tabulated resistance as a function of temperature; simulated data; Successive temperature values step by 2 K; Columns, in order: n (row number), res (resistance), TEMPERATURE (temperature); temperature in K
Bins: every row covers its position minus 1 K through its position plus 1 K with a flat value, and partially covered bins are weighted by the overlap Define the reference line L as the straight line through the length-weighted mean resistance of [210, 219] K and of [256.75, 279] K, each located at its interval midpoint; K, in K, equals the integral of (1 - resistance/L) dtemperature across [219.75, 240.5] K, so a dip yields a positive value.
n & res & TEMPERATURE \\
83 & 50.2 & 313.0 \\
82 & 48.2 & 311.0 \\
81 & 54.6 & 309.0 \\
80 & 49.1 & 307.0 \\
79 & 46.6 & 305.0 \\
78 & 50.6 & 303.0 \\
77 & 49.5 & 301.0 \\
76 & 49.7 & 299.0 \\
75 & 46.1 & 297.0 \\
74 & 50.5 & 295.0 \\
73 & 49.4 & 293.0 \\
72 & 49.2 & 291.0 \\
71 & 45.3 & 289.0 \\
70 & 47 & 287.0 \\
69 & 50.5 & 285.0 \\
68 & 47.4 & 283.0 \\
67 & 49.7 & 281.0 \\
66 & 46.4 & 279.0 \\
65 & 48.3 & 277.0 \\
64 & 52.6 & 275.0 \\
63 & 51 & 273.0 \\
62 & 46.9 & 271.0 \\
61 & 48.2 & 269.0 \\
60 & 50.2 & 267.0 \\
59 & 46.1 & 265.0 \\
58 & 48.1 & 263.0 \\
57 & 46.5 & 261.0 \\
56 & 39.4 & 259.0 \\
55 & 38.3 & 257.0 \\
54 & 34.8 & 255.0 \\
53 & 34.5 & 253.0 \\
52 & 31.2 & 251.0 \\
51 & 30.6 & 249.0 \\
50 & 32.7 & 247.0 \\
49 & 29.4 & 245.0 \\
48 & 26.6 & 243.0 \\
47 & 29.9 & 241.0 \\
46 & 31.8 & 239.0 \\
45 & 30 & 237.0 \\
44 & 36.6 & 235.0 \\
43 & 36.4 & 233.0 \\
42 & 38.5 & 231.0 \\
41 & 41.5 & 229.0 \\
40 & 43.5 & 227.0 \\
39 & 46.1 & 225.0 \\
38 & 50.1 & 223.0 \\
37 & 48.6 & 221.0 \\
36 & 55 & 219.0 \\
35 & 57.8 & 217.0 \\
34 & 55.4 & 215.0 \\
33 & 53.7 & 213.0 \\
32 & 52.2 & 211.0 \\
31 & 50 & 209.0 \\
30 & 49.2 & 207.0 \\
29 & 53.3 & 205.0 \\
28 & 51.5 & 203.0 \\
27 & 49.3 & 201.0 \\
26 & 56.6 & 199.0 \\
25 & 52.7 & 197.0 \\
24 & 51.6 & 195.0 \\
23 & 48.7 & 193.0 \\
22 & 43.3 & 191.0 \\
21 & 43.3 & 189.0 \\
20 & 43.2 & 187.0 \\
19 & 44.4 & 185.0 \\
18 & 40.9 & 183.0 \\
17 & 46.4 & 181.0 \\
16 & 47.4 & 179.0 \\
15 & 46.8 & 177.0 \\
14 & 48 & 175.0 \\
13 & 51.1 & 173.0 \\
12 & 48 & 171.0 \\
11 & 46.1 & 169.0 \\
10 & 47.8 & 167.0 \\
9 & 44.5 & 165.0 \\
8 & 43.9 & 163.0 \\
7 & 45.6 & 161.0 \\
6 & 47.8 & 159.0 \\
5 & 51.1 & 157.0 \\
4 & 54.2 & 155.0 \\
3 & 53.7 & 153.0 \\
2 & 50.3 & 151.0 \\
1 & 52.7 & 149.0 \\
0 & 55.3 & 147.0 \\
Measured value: 4.90 K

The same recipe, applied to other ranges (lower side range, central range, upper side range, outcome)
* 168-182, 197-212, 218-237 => -2.18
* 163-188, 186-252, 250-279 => 1.82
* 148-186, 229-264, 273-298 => 9.55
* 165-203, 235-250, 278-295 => 5.44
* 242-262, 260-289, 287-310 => -4.94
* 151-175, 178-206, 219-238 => -1.51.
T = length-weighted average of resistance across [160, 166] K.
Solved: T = 44.7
